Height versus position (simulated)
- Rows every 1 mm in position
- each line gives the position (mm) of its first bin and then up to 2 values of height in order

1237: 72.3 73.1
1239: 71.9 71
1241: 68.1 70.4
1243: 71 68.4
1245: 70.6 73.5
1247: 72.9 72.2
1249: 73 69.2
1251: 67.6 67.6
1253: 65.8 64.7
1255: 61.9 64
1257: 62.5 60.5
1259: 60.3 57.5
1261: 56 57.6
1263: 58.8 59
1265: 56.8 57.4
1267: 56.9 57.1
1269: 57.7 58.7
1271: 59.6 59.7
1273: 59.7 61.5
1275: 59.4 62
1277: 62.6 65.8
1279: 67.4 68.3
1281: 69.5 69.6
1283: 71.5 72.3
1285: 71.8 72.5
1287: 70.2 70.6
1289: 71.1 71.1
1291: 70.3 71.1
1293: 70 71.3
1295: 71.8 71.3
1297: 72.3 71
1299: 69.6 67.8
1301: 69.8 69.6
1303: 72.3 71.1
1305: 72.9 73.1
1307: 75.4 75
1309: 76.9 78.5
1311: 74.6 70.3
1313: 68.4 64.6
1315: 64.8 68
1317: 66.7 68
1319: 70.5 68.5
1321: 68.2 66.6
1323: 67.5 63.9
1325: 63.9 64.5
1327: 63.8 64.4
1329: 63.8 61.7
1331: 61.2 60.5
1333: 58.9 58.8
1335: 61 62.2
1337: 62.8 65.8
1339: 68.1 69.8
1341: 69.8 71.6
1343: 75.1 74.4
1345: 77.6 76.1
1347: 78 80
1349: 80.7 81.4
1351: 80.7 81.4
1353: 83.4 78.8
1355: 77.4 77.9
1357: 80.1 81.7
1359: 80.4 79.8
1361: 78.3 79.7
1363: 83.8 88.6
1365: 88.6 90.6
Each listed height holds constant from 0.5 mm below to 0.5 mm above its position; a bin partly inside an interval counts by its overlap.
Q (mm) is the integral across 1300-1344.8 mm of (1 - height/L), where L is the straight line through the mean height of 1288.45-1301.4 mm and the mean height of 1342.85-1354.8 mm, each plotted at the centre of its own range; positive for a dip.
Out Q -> 4.1 mm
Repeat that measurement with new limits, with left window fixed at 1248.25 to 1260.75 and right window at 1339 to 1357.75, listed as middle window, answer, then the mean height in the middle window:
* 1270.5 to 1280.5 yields 0.7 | 62.6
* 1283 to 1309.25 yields -0.5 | 71.6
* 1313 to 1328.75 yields 1.5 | 66.3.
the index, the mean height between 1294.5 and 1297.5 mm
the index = 71.8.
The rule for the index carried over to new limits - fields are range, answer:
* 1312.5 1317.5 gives 66.5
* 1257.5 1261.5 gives 58.6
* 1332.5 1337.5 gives 60.7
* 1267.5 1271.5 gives 58.3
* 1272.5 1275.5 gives 60.2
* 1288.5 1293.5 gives 70.7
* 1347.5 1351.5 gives 80.7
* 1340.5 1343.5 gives 72.2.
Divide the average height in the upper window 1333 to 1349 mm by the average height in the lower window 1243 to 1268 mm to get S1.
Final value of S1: 1.10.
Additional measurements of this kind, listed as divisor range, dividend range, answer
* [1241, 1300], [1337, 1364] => 1.17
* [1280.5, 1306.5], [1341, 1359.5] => 1.11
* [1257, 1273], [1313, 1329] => 1.13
